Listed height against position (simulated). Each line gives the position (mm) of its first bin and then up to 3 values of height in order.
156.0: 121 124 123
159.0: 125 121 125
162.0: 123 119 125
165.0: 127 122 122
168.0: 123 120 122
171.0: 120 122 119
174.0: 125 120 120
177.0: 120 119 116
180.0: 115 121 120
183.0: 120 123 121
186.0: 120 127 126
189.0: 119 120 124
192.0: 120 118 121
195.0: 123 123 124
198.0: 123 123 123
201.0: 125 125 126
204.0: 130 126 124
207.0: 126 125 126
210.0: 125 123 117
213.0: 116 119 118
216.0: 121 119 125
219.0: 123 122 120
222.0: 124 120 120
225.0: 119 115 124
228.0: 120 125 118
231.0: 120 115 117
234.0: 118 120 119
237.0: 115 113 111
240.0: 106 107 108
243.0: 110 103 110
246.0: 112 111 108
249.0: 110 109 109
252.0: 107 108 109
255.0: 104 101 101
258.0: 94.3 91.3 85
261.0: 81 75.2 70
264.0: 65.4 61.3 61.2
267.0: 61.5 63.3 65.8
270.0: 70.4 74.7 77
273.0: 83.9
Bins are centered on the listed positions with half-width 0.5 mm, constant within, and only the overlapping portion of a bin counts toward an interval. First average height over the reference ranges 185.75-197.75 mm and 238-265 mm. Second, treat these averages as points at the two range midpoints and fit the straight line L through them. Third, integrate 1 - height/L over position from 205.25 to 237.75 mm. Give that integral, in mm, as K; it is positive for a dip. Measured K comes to -2.8 mm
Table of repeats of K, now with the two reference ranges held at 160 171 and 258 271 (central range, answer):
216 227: -3.2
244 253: -3.2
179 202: -2.5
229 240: -3.7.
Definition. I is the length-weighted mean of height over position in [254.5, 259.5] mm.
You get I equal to 98.3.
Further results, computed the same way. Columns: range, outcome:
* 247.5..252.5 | 109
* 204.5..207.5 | 125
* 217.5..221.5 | 122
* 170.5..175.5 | 121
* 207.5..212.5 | 123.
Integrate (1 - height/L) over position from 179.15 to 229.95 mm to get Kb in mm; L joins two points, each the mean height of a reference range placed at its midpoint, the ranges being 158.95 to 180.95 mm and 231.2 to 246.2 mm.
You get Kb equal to -2.2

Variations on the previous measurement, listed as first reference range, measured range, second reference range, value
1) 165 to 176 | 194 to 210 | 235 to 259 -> -1.2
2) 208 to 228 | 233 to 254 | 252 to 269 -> -2.7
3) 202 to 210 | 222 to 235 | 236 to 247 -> -0.4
